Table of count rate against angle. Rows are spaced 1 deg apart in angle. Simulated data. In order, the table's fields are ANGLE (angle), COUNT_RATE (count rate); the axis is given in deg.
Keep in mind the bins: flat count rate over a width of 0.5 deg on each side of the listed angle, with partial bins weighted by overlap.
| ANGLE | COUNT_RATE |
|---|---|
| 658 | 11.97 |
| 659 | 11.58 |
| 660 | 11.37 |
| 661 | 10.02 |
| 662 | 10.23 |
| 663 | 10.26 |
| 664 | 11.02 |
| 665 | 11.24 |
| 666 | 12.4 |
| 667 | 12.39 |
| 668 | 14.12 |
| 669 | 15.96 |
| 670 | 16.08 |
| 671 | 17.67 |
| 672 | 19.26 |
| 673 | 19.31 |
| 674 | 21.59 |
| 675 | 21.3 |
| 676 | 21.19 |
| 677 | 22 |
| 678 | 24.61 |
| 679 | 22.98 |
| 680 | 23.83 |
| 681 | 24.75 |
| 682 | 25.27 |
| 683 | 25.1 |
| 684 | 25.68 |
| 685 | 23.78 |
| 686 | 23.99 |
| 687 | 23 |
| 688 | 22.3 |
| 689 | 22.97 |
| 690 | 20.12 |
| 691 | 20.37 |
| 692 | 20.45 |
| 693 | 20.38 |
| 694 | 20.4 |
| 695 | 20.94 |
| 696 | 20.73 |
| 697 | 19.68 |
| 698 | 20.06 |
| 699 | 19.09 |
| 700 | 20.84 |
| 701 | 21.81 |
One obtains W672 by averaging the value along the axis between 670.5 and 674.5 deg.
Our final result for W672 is 19.5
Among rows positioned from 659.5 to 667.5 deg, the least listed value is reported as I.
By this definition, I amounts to 10.02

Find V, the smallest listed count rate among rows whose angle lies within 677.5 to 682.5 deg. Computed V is 22.98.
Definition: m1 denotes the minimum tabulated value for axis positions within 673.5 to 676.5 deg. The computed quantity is 21.19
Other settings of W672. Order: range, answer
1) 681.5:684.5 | 25.4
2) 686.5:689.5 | 22.8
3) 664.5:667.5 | 12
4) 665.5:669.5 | 13.7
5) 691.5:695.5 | 20.5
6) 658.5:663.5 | 10.7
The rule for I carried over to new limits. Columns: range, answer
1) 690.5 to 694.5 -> 20.37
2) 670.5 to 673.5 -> 17.67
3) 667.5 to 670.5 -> 14.12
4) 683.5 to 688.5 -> 22.3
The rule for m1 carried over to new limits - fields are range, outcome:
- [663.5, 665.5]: 11.02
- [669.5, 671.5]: 16.08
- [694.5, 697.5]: 19.68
